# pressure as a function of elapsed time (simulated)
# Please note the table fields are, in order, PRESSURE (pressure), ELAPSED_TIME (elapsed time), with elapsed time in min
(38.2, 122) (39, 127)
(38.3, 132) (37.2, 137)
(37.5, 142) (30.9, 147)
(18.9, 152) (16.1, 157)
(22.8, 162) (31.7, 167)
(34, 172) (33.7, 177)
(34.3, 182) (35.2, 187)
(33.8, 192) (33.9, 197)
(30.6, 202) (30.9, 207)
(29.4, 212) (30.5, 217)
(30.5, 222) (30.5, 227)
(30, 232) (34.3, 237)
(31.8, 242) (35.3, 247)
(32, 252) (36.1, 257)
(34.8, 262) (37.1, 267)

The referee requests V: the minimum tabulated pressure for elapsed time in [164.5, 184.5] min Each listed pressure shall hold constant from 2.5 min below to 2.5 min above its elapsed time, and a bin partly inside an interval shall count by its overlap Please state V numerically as 31.7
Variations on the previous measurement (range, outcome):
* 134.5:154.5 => 18.9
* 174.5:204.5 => 30.6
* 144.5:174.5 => 16.1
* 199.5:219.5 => 29.4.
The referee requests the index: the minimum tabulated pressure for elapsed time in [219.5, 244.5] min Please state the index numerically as 30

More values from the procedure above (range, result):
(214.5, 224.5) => 30.5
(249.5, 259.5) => 32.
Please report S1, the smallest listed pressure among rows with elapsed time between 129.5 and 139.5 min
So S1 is 37.2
